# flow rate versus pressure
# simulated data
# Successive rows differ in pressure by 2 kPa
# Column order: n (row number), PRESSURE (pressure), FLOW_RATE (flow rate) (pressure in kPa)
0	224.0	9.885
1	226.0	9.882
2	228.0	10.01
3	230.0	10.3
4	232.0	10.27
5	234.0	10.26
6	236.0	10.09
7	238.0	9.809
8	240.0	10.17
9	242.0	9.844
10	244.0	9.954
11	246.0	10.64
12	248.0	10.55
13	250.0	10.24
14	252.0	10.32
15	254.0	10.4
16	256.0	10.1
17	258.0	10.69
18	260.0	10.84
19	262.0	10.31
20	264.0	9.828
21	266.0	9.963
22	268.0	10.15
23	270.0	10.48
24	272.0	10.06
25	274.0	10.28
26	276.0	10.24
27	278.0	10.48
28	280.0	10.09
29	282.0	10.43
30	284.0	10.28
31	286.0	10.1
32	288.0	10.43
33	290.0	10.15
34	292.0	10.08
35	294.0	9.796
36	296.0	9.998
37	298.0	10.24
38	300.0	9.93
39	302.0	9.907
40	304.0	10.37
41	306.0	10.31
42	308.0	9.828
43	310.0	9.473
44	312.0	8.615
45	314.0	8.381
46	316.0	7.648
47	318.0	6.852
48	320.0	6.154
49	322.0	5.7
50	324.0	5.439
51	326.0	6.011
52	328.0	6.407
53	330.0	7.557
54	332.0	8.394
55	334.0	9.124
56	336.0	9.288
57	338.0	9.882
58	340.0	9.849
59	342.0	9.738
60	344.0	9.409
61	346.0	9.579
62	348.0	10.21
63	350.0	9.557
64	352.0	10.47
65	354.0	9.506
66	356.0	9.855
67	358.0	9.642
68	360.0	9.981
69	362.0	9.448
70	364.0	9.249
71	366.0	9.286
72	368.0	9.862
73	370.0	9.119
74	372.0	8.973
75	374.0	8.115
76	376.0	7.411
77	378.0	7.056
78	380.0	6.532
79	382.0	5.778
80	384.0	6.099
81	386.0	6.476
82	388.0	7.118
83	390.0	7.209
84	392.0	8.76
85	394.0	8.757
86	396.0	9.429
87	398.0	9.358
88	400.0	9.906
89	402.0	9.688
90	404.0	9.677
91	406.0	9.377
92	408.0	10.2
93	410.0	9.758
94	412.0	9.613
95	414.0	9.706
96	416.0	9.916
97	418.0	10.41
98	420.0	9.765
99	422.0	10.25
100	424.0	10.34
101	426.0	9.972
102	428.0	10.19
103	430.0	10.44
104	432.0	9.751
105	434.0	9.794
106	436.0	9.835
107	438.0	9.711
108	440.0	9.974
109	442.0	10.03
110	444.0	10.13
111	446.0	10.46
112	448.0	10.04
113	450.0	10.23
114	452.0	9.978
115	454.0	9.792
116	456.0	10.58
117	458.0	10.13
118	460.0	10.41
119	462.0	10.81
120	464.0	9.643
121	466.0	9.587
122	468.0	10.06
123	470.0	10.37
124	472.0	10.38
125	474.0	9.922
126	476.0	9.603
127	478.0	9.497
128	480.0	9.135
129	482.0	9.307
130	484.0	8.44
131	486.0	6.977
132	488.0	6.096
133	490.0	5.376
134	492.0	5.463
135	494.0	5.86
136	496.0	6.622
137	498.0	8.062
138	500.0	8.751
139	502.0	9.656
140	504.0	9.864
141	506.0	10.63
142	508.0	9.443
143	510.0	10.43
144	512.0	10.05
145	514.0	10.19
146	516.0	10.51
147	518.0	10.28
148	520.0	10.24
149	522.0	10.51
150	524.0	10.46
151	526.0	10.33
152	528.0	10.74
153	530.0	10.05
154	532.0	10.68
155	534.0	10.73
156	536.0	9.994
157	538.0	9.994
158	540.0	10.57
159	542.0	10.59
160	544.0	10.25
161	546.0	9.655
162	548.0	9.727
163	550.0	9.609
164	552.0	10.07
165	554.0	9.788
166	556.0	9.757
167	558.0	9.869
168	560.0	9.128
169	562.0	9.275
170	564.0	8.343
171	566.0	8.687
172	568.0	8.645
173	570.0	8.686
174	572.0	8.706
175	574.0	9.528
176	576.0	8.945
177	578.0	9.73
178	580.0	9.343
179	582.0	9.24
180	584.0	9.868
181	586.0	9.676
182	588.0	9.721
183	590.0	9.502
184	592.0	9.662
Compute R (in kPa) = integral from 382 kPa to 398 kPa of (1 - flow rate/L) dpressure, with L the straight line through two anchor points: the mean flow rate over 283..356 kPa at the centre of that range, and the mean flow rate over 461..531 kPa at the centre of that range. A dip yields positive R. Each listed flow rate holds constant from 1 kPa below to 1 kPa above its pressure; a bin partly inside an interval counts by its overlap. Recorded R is 2.5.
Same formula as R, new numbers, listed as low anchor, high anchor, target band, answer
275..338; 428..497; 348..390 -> 2.8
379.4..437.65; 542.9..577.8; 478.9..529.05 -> 1.8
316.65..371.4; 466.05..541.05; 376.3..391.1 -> 3.7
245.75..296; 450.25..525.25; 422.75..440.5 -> -0.9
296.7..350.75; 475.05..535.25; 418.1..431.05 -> -1.8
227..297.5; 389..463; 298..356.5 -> 7.6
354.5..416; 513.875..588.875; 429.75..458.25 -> -2.9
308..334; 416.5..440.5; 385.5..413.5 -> 1.0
